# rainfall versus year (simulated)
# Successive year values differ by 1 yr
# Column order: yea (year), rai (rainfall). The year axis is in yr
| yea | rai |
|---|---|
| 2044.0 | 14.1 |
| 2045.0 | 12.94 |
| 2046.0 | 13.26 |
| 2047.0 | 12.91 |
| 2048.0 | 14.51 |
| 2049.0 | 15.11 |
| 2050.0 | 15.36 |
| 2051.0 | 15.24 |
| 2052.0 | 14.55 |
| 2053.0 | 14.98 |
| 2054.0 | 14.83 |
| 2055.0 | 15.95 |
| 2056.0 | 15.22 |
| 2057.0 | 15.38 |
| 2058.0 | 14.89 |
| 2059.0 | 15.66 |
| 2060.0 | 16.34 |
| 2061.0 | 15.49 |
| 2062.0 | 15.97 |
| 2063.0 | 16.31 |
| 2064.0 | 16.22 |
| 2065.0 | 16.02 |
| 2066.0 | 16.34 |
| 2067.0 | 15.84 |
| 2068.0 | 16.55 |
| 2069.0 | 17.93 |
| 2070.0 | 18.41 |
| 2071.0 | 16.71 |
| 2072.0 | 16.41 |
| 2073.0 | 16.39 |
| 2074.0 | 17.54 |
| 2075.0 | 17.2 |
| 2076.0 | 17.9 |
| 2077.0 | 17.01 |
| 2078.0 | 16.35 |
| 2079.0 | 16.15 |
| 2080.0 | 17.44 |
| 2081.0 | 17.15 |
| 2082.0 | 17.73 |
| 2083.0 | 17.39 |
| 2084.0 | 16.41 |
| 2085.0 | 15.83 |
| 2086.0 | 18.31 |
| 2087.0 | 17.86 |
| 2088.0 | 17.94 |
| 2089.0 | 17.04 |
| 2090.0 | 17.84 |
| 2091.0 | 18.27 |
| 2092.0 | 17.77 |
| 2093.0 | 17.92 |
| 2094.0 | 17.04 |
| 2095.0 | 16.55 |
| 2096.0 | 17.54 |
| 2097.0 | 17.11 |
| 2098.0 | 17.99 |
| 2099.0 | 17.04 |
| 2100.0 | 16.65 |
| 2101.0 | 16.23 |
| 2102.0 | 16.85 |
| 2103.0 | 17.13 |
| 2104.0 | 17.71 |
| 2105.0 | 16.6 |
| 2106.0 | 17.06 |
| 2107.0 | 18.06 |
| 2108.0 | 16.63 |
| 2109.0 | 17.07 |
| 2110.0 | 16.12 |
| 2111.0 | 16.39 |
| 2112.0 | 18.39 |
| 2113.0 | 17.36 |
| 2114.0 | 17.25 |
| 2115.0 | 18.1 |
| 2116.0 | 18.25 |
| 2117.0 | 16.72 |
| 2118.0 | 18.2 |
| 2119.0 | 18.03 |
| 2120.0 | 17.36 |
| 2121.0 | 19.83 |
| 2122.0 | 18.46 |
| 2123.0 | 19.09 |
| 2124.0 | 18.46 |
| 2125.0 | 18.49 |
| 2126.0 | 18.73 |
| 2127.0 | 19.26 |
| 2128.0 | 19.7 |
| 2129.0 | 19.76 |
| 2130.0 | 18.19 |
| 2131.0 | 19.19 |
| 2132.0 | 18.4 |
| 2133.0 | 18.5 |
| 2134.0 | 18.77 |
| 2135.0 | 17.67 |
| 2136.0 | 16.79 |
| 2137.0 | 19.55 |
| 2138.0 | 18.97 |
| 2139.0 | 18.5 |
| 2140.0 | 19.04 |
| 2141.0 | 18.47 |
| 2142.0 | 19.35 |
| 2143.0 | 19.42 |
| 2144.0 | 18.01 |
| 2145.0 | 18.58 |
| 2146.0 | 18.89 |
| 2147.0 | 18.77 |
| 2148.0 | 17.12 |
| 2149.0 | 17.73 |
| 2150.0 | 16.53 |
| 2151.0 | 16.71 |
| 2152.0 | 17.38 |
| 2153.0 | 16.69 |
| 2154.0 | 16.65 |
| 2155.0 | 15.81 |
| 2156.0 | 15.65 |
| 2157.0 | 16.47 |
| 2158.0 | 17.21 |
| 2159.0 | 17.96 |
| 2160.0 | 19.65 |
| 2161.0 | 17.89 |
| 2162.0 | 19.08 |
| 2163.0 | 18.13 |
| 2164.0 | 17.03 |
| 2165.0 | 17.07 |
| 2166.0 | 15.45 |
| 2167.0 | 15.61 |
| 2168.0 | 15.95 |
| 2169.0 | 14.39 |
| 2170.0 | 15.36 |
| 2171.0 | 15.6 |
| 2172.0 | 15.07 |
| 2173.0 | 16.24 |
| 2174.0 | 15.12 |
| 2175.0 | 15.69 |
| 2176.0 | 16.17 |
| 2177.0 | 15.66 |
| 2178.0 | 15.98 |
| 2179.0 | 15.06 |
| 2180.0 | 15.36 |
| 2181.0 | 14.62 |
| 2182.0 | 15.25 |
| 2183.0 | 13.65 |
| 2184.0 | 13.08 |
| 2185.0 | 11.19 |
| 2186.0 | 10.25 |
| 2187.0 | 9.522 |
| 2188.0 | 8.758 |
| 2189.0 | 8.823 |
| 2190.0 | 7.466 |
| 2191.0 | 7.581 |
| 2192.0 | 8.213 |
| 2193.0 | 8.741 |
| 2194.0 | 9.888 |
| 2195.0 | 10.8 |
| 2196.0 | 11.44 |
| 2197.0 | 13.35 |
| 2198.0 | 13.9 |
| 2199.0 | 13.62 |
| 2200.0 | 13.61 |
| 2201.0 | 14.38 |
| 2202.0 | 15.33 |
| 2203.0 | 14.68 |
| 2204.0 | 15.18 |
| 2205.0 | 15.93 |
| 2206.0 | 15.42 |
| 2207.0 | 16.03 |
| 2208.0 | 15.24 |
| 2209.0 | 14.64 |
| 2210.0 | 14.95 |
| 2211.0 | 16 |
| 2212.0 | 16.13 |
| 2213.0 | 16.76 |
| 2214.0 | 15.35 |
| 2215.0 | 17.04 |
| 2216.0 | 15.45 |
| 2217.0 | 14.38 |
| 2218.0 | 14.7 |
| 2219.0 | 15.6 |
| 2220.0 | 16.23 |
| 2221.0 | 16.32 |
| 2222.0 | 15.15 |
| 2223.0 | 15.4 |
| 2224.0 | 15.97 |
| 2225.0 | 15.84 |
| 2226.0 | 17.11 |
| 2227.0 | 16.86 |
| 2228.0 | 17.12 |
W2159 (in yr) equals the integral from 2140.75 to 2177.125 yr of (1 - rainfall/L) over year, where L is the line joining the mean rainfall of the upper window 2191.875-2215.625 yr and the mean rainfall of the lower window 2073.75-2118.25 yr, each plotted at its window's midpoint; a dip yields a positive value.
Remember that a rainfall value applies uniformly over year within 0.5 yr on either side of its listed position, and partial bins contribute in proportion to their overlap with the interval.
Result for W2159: -3.7 yr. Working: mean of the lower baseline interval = 17.3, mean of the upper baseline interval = 14.1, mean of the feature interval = 17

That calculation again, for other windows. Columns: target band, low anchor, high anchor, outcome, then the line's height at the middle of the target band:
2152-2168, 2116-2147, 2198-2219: 0.3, 17.4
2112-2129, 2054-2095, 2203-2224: -2.1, 16.4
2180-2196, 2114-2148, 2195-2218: 5.2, 15.8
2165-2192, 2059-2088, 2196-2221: 3.4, 15.5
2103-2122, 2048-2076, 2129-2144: 0.3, 17.8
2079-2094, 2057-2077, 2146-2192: -1.1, 16.3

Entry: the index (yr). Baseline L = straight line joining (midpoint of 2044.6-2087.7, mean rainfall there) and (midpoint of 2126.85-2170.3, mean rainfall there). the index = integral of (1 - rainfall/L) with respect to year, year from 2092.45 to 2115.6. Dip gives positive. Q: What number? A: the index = -0.4 yr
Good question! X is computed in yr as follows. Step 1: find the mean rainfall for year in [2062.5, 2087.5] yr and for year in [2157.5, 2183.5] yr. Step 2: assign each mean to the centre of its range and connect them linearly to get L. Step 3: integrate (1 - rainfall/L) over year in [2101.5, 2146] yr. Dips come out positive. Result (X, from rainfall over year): -4.4 yr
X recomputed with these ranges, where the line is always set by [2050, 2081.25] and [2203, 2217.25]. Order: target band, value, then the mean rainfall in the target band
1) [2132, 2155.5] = -3.1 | 18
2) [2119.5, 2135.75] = -2.8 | 18.7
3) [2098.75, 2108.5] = -0.6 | 17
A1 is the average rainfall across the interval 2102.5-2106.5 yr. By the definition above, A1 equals 17.1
